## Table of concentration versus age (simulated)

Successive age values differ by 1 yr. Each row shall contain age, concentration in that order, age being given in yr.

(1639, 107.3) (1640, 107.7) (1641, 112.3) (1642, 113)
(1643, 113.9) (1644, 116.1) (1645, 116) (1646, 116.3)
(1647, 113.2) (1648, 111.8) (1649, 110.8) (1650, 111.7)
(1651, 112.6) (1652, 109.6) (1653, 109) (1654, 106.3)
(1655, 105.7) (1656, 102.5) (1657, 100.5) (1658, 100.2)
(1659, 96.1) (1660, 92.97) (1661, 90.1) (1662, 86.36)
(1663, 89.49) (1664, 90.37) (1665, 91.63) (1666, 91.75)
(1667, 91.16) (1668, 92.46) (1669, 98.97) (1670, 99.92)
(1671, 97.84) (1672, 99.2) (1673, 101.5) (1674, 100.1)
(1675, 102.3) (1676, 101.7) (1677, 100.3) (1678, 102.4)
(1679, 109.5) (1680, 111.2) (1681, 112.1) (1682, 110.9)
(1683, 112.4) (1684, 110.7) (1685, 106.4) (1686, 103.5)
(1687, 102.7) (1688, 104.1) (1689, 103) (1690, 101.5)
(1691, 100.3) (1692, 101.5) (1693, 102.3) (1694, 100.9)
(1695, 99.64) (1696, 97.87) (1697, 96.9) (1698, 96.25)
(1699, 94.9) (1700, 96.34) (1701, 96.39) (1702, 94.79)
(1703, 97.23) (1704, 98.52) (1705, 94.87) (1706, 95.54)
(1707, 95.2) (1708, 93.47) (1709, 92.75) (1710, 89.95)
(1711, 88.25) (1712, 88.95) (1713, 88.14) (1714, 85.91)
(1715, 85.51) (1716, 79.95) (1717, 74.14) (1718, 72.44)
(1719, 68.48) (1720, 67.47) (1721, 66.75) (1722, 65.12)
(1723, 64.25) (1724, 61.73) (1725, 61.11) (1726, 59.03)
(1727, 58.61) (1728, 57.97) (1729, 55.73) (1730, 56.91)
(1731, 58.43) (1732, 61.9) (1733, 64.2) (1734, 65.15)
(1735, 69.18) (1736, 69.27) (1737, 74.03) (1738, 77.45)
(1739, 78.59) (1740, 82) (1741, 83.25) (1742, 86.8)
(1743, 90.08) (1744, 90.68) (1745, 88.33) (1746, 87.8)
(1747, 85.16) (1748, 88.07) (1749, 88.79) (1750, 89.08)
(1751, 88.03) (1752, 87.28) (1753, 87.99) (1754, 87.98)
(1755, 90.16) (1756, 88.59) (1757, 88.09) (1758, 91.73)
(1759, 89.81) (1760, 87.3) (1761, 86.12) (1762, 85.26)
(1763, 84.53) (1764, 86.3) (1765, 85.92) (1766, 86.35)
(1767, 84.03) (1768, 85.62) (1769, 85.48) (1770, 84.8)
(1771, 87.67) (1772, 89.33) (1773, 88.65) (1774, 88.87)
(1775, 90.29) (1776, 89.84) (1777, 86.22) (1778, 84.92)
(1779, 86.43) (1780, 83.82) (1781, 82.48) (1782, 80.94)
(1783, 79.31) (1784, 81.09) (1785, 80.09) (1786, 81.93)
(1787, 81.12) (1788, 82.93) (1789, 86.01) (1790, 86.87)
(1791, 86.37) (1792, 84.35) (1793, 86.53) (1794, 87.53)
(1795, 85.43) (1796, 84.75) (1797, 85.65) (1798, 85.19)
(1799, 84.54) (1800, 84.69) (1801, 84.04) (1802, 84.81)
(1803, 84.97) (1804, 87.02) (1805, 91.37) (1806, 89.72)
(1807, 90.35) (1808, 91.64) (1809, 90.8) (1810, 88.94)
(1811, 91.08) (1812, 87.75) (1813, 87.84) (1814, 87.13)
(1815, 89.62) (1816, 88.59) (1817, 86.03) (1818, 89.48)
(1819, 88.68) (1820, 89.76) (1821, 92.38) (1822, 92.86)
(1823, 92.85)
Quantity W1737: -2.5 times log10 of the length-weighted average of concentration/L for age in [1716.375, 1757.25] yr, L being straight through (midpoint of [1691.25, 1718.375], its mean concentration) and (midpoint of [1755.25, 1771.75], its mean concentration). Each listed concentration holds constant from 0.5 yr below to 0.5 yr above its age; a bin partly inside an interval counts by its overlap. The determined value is 0.19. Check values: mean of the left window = 92.7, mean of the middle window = 75.2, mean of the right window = 86.8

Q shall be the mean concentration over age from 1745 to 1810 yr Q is 86.4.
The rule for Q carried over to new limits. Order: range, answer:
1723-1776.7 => 80.3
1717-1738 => 64.5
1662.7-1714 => 98.7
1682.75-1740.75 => 84.1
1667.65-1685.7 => 104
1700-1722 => 86.2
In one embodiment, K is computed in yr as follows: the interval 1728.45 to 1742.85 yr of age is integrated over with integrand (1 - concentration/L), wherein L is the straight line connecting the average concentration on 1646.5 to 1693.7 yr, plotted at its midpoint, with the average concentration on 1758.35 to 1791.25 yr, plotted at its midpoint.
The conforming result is 3.3 yr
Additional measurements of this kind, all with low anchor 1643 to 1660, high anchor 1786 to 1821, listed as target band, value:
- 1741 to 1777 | 2.2 yr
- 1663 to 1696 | 0.9 yr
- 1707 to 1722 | 2.7 yr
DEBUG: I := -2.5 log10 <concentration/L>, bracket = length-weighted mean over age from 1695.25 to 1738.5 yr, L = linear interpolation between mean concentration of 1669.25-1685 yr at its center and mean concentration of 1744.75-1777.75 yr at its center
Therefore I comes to 0.227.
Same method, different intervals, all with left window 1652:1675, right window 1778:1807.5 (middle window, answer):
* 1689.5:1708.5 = -0.041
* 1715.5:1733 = 0.386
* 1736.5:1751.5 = 0.054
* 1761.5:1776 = 0.005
